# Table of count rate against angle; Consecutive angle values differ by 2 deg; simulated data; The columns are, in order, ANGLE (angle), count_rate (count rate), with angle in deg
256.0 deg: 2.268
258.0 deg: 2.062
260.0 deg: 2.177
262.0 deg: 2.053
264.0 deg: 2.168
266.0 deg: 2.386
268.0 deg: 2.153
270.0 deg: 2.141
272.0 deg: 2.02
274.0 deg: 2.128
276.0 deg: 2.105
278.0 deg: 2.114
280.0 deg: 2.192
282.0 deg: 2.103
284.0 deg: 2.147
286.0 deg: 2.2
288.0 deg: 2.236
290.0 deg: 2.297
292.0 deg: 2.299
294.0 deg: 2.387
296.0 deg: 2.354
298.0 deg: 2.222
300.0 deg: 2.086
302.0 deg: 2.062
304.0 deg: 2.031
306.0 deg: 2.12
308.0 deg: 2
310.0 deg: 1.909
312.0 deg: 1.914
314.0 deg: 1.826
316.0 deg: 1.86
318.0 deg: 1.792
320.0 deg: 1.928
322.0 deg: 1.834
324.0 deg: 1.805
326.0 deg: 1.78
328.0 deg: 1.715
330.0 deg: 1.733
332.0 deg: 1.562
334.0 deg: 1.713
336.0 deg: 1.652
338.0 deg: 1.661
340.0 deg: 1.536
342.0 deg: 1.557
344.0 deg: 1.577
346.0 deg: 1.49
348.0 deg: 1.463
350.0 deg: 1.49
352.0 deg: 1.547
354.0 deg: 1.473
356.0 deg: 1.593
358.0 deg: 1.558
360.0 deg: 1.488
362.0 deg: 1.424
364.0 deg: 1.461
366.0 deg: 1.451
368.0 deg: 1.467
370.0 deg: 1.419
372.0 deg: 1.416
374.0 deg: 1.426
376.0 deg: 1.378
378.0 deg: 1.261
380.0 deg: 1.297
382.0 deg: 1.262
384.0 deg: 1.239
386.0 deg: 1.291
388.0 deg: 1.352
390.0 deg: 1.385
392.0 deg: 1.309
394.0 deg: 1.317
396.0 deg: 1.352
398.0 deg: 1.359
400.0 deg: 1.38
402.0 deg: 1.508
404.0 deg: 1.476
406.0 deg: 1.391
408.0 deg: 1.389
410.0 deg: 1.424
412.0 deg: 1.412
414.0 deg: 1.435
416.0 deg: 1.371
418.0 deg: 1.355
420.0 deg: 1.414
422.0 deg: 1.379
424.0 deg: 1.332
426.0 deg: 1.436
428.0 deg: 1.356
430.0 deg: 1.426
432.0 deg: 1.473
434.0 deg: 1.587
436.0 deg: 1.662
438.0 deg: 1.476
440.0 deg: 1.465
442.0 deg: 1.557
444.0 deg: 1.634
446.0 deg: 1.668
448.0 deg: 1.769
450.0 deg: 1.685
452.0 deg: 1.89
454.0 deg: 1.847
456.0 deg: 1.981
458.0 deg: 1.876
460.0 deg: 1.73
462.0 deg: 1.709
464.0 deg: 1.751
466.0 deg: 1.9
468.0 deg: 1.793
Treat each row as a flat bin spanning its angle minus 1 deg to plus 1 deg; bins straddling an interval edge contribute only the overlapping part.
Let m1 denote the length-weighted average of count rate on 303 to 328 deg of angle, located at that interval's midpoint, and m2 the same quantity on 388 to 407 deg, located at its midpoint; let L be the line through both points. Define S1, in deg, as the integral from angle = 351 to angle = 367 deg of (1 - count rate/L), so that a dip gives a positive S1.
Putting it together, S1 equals 1.2 deg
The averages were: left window 1.89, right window 1.38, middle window 1.5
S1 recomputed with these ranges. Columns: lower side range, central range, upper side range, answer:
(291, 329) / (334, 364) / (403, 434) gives 4.1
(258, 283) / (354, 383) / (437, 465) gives 7.4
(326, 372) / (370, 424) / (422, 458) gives 7.2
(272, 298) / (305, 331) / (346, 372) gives 0.3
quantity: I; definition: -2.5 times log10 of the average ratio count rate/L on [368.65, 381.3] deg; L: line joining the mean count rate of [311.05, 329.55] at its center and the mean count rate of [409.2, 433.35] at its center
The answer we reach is 0.17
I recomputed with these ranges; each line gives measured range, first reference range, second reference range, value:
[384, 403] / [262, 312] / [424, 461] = 0.31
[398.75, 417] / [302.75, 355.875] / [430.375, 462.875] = 0.19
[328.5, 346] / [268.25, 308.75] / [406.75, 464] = 0.21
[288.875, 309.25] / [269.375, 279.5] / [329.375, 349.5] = -0.14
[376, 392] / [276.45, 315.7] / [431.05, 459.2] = 0.39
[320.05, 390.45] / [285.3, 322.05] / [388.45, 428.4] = 0.15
